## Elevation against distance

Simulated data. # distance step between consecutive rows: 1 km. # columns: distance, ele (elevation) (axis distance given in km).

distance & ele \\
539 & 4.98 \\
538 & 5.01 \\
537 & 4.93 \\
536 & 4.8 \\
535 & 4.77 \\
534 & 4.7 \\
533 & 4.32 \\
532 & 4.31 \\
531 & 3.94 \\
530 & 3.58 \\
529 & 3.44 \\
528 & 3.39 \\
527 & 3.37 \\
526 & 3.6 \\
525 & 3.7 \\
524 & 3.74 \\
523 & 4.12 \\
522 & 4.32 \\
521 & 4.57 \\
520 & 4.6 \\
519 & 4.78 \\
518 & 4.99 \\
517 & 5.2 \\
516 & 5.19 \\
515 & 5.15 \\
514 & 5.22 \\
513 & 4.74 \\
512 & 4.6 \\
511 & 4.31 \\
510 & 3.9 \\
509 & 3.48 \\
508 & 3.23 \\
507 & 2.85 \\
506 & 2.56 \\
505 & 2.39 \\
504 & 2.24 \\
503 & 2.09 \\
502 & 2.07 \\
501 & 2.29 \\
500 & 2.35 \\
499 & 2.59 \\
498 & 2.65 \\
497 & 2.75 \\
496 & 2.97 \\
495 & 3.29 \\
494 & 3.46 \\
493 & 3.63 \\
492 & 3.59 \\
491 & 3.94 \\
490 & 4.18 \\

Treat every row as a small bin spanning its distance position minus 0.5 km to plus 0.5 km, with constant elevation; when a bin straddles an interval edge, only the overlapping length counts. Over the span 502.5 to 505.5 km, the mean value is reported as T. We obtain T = 2.24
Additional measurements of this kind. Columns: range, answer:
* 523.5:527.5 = 3.6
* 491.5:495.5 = 3.49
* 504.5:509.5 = 2.9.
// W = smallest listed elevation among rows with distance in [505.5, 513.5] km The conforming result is 2.56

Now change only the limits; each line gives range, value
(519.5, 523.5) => 4.12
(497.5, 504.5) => 2.07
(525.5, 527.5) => 3.37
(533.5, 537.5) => 4.7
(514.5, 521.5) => 4.57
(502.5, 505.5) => 2.09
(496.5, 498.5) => 2.65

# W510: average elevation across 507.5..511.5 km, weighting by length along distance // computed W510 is 3.73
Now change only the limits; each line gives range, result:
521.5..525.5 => 3.97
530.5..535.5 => 4.41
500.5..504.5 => 2.17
